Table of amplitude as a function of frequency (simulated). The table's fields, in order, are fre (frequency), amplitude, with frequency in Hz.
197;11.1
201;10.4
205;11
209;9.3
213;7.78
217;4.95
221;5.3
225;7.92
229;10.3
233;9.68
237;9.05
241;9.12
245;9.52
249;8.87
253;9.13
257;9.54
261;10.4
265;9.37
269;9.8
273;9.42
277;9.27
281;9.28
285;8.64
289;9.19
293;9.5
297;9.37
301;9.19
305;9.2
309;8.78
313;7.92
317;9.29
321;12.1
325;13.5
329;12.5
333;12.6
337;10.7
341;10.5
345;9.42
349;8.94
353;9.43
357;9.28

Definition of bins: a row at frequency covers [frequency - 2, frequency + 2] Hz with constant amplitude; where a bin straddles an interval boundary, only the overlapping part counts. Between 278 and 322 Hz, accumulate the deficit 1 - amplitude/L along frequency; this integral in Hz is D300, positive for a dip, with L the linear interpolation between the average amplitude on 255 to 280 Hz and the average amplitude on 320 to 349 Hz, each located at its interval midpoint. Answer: 5.2 Hz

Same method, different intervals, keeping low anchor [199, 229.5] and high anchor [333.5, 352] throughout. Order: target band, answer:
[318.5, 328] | -2.68 Hz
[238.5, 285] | -2.35 Hz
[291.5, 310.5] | 0.57 Hz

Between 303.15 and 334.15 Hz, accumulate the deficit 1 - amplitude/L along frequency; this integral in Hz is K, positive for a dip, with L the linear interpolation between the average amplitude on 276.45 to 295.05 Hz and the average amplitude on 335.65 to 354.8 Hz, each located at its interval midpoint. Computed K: -3.8 Hz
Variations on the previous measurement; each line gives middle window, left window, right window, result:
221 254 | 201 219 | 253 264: 0.91 Hz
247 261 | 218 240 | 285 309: -1.15 Hz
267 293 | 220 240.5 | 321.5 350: 1.60 Hz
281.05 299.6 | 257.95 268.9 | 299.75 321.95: 0.66 Hz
